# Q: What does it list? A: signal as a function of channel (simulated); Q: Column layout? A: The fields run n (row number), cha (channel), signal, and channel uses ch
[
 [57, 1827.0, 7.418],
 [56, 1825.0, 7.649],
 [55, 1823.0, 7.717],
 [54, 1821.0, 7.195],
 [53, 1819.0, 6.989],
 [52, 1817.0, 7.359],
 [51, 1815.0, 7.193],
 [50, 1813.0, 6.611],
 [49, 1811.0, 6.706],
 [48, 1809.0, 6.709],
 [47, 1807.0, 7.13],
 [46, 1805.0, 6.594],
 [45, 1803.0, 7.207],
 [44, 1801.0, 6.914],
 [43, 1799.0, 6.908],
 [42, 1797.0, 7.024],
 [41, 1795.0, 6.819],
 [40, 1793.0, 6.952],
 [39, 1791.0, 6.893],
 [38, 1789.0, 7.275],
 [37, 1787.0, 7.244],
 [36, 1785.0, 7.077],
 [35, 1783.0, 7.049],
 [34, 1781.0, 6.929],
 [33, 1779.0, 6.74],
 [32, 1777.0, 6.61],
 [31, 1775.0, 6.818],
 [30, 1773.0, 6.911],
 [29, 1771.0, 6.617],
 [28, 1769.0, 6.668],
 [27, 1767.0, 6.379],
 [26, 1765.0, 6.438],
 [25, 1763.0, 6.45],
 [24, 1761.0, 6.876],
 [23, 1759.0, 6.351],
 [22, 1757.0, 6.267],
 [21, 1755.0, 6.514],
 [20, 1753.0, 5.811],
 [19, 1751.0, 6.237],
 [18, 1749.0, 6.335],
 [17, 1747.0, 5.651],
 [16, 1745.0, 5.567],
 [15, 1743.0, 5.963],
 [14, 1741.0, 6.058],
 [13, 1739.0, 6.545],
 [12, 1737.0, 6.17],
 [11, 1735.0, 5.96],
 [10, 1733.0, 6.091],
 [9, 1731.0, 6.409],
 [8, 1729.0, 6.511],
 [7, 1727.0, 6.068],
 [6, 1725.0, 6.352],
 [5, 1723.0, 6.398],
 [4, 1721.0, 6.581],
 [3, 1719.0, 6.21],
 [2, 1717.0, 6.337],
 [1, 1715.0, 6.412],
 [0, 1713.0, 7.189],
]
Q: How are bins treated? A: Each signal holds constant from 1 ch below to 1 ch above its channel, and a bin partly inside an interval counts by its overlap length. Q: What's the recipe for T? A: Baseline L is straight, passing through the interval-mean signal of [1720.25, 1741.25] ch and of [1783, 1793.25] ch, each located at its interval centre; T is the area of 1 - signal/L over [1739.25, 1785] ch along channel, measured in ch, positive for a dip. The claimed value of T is 2.03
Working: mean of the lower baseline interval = 6.29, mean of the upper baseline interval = 7.09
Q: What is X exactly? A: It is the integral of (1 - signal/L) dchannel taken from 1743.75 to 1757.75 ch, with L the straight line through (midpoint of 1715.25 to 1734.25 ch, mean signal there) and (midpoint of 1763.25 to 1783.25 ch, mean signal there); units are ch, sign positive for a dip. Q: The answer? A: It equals 1.02 ch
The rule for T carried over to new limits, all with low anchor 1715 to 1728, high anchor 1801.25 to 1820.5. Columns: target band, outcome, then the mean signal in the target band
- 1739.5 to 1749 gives 0.9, 5.9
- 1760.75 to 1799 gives -0.5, 6.83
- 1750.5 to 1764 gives 0.4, 6.36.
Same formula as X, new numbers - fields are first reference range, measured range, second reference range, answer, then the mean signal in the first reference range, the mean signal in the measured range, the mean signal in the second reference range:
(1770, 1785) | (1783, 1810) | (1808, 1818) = -0.43 ch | 6.83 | 6.98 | 6.92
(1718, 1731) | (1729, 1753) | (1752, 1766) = 1.04 ch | 6.36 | 6.1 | 6.39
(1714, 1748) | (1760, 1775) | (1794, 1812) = -0.20 ch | 6.19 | 6.63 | 6.89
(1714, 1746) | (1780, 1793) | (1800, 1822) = -0.63 ch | 6.23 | 7.07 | 6.96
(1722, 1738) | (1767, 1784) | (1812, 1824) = -0.10 ch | 6.24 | 6.77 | 7.18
